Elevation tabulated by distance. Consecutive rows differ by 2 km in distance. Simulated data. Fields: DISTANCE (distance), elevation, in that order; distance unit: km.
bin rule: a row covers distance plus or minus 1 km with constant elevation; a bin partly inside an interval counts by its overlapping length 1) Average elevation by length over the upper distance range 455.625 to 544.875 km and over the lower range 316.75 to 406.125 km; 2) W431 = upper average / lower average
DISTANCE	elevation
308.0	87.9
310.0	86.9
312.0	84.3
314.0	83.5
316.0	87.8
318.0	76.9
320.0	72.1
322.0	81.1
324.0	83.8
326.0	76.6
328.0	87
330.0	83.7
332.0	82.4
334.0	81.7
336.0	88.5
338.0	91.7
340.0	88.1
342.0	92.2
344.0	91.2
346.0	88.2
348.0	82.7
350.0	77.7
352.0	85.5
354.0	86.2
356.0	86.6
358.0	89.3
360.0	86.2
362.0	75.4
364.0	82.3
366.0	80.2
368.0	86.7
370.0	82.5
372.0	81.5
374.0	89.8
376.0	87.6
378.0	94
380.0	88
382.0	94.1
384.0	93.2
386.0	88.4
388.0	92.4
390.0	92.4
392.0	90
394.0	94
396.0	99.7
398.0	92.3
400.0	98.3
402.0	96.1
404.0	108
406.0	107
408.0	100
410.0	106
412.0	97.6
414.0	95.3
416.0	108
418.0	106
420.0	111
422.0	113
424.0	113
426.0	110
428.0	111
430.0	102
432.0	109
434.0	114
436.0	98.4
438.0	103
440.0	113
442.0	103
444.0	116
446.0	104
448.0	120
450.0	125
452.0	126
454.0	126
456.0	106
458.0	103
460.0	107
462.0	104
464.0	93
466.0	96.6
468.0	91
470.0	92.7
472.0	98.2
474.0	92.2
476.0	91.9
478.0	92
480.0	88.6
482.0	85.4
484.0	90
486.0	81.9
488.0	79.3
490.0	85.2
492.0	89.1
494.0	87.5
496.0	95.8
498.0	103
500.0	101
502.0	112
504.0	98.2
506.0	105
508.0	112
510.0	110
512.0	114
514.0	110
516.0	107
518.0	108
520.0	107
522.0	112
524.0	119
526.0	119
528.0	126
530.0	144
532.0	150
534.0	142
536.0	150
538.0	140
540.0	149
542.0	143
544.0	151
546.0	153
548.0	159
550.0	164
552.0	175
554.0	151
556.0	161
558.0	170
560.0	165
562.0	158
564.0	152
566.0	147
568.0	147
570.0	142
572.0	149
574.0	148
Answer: 1.24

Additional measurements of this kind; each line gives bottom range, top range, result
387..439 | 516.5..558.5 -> 1.38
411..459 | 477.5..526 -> 0.91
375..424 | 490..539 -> 1.16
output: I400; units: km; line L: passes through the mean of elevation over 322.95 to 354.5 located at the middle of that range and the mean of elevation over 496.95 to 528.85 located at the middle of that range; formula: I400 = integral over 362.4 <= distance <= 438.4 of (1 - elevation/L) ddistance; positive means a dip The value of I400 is -2.6 km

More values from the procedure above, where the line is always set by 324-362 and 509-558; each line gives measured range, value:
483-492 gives 2.9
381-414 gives 1.1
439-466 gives 1.0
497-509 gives 2.2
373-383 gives 0.4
